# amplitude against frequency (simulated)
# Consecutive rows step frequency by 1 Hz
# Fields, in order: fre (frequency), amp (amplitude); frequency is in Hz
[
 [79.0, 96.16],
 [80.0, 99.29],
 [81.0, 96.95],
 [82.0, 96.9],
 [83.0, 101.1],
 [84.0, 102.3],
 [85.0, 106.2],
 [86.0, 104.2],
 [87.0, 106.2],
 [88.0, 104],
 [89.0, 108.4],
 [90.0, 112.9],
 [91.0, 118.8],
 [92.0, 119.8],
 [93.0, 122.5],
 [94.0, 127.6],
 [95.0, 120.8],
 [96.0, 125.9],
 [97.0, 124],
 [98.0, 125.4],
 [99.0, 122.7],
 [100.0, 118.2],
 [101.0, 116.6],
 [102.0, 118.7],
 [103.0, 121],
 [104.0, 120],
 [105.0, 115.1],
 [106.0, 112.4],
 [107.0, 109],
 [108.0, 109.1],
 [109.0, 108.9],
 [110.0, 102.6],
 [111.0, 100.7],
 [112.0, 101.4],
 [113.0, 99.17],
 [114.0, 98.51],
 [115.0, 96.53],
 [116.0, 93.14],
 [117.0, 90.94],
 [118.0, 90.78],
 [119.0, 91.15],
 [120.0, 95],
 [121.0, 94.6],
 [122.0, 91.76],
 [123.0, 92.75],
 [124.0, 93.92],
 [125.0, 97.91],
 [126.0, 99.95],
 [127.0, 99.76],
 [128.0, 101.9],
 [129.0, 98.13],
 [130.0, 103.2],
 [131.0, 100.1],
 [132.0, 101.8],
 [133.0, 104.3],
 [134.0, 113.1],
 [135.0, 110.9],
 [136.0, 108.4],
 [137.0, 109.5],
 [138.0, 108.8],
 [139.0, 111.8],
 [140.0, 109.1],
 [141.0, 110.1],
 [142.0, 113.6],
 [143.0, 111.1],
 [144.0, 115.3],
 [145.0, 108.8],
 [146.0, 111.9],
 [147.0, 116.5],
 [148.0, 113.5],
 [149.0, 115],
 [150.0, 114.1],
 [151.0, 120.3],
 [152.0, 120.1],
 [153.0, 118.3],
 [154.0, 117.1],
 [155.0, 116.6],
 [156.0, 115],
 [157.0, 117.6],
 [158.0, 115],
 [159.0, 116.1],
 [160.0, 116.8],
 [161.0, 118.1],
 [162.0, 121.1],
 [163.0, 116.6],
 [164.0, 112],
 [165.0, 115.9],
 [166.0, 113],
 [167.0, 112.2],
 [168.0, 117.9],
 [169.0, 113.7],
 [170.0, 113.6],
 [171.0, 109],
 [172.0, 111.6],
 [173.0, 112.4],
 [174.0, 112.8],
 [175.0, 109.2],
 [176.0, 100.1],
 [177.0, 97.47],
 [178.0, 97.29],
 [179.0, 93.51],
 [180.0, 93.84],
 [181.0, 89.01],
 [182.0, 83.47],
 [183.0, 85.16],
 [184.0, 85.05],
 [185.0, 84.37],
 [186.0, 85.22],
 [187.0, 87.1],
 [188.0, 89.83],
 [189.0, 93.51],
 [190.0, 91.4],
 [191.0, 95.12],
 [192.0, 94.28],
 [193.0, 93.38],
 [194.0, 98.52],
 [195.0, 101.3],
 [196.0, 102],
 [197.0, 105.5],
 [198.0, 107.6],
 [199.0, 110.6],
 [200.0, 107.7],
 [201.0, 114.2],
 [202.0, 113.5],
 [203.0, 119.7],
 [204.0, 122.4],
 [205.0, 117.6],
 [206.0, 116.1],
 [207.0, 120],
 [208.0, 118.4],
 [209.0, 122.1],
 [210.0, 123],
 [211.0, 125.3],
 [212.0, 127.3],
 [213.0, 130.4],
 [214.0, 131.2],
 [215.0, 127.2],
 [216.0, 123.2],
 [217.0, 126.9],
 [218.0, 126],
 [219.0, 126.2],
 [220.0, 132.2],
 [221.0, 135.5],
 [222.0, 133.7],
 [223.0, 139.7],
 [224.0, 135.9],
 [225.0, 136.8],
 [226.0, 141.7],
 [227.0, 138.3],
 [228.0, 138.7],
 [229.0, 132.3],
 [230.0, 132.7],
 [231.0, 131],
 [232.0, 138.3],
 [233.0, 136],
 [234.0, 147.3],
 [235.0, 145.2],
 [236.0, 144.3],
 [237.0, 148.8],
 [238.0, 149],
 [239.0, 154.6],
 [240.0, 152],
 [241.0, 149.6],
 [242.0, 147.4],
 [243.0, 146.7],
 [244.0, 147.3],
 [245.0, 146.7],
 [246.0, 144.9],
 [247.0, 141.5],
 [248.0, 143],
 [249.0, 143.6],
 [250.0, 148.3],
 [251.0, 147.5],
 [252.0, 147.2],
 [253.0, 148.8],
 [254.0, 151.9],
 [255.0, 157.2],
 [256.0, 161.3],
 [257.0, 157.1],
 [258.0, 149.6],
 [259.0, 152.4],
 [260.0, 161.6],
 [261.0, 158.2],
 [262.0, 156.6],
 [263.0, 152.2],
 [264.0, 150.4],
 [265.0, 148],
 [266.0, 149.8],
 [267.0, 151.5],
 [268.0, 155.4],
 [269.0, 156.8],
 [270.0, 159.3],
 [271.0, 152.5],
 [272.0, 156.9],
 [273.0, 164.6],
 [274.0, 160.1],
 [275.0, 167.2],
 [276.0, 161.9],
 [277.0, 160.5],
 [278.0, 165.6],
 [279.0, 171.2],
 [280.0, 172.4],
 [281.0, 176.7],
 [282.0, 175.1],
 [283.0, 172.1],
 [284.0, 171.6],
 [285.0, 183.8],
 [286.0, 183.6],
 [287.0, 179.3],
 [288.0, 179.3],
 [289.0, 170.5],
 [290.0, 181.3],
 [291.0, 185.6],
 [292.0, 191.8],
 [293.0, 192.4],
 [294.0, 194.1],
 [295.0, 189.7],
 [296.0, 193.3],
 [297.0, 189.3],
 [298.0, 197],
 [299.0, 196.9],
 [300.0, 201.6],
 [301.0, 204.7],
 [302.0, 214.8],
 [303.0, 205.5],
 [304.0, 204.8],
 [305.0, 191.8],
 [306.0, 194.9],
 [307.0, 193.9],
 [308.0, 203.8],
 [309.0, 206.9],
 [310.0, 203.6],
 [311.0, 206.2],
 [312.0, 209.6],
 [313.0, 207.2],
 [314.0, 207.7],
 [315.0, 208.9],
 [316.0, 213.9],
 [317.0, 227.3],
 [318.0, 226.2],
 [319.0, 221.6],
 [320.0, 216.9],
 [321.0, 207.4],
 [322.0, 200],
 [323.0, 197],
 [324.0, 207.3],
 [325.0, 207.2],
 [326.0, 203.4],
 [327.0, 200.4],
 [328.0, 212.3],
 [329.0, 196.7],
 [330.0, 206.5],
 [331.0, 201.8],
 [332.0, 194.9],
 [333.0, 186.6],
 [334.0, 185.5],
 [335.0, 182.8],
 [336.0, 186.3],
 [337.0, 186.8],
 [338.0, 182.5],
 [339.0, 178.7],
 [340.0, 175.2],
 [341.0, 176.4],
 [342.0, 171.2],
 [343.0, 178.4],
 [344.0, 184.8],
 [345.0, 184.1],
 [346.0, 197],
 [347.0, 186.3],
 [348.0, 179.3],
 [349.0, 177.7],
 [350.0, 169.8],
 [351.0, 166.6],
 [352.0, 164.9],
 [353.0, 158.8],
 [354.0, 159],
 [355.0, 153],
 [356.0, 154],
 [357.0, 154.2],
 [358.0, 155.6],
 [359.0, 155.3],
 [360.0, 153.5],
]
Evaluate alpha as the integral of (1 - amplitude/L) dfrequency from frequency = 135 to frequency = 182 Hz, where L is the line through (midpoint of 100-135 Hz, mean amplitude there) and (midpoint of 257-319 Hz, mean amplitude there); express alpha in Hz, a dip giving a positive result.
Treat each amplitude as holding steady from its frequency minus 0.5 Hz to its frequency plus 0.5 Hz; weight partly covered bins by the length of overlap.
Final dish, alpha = 3.9 Hz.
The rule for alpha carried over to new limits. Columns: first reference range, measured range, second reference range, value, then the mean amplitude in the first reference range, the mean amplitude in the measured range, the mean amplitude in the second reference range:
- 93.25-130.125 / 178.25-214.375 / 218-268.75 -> 7.4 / 106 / 105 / 146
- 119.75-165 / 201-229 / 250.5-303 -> 2.9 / 109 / 128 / 170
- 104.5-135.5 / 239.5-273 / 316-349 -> 2.0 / 101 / 152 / 195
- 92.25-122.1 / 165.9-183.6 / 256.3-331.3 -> 4.3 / 109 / 103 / 185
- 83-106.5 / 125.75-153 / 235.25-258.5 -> 3.5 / 116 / 110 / 149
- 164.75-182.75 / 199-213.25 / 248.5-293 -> 0.6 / 105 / 119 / 163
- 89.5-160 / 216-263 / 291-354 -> 4.5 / 110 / 144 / 195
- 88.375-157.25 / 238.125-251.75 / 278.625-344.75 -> 1.4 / 109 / 147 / 194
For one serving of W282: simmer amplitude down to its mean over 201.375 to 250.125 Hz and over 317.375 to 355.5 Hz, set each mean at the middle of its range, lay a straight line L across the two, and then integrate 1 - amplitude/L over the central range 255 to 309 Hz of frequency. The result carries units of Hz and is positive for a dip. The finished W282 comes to -4.1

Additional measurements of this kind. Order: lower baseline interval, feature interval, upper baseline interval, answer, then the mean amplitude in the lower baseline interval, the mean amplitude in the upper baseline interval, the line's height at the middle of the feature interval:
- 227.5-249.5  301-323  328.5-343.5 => -4.05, 144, 186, 176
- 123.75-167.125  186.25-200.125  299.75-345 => 3.81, 111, 199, 135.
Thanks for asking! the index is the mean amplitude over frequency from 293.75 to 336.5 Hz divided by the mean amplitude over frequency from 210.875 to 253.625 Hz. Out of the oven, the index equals 1.5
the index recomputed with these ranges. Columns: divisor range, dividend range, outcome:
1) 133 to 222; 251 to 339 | 1.65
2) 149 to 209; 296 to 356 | 1.81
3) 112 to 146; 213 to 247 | 1.36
